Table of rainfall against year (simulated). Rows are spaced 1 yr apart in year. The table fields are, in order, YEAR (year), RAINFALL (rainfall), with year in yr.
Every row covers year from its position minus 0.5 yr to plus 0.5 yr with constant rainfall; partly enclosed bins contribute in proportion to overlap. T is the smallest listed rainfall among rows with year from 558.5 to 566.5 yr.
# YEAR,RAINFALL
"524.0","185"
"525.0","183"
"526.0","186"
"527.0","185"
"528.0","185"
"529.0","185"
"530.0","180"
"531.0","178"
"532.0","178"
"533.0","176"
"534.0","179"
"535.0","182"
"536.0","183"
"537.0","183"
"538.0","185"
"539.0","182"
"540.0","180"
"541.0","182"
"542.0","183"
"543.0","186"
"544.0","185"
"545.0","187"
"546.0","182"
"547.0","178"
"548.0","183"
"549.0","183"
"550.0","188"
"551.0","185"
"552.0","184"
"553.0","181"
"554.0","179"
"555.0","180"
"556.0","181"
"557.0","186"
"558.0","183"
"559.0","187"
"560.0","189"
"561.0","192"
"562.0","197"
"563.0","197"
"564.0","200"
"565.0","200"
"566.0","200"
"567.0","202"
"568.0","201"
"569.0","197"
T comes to 187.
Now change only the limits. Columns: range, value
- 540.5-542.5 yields 182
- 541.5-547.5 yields 178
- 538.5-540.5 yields 180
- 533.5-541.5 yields 179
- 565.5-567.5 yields 200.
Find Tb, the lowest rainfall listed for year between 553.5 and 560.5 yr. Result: 179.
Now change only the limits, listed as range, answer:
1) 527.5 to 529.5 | 185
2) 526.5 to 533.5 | 176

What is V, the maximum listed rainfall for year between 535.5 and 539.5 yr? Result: 185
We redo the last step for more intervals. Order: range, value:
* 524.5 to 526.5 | 186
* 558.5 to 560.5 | 189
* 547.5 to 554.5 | 188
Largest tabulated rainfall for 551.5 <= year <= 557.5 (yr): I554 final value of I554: 186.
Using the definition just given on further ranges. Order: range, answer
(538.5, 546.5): 187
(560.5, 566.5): 200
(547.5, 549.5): 183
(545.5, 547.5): 182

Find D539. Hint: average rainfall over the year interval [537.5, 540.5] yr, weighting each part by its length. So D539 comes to 182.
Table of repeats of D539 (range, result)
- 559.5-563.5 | 194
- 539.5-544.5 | 183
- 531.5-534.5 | 178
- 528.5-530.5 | 182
